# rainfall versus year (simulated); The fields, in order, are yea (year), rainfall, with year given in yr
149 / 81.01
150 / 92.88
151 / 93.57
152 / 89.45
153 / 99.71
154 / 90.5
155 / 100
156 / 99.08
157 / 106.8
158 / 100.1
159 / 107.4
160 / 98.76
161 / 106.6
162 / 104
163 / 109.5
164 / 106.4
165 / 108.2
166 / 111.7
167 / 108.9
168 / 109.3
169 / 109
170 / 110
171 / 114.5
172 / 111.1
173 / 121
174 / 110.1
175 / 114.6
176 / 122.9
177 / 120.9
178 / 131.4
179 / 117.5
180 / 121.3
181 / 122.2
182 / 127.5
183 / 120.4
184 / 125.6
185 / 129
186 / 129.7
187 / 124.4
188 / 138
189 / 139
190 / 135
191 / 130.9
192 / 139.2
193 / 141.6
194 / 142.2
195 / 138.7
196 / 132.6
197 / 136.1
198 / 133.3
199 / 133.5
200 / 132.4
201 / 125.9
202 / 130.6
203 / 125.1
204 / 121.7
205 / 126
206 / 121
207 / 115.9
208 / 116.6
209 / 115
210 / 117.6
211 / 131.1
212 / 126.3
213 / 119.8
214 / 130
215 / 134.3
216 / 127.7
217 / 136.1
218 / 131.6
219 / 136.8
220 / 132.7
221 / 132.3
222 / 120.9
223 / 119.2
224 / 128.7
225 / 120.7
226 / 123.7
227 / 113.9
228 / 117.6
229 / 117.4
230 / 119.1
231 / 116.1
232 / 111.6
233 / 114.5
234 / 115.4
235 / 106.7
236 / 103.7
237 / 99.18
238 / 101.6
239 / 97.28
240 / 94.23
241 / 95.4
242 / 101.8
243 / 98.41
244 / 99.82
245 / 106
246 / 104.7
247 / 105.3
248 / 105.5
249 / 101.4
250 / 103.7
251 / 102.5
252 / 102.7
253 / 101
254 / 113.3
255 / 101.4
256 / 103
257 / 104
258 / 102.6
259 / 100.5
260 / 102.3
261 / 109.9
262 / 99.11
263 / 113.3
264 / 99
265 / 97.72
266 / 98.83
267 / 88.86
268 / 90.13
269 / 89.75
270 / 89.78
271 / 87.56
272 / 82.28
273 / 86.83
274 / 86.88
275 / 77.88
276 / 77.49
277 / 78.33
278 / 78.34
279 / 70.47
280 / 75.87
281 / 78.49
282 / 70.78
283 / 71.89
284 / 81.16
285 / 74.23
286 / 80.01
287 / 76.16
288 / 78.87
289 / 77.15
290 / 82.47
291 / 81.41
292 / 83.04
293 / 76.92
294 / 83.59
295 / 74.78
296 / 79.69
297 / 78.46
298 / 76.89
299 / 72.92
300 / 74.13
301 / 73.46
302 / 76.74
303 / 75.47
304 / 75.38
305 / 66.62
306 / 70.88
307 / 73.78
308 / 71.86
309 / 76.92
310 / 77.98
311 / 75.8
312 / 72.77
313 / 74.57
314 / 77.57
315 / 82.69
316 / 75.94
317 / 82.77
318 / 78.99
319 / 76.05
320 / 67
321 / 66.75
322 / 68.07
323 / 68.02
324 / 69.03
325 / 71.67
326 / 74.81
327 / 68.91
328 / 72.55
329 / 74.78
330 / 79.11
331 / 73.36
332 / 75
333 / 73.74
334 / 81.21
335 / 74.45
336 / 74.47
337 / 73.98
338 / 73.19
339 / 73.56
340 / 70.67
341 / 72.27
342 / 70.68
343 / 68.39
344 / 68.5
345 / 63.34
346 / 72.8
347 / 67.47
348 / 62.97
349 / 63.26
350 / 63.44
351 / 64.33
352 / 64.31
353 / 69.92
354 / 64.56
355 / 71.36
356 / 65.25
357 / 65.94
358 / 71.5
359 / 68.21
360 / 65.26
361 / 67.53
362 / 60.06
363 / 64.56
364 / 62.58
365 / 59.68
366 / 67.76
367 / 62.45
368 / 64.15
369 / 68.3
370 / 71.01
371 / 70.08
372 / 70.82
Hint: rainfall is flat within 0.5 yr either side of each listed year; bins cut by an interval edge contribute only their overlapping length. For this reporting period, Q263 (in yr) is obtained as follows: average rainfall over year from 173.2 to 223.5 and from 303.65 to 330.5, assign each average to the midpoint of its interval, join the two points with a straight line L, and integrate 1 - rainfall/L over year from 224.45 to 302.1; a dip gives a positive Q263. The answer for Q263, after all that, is 3.7 yr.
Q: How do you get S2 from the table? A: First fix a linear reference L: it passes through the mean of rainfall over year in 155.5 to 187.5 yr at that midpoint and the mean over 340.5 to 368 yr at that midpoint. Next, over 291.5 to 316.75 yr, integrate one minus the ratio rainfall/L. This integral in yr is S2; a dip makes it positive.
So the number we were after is 1.07 yr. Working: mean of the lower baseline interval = 114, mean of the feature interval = 76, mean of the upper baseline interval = 66.2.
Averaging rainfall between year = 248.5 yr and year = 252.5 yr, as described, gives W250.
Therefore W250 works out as 103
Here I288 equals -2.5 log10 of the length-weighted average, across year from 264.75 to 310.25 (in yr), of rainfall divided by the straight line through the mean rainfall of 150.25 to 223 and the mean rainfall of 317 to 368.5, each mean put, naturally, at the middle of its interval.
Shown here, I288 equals 0.108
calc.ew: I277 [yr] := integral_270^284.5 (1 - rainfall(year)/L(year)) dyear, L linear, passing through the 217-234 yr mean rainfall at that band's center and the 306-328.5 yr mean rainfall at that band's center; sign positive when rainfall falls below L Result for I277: 2.4 yr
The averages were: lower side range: 123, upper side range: 73.8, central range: 79.3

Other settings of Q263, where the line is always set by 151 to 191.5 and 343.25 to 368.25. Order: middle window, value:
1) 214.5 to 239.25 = -4.9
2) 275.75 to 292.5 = 1.4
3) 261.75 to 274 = -0.6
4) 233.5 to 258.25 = -2.2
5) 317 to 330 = 0.4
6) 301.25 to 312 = 0.6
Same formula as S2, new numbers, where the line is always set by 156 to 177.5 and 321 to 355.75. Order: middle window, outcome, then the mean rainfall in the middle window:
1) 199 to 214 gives -3.44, 124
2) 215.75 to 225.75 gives -3.19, 129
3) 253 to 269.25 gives -2.36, 101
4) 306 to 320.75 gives 0.09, 75.7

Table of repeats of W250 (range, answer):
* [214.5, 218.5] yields 132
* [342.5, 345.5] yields 66.7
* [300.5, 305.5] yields 73.5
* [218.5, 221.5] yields 134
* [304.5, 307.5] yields 70.4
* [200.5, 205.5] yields 126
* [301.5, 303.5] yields 76.1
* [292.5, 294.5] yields 80.3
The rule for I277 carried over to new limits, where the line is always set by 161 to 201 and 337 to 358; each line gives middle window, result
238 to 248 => 0.2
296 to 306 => 1.1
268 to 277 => 0.8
